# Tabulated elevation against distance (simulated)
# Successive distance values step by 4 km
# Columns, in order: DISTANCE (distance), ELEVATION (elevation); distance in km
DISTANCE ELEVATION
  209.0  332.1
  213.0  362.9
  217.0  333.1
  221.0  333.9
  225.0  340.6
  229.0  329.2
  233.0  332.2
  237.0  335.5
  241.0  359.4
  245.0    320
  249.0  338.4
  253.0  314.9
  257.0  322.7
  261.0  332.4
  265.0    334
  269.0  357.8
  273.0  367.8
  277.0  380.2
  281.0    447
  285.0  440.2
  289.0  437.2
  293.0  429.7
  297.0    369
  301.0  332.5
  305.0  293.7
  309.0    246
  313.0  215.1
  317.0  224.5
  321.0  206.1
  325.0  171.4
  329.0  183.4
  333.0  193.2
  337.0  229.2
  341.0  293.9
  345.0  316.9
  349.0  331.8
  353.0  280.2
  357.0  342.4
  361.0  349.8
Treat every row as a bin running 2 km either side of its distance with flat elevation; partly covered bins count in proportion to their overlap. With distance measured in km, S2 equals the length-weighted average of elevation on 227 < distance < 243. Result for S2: 339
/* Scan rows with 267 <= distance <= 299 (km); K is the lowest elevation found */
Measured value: 357.8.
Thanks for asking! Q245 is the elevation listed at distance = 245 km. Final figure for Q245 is 320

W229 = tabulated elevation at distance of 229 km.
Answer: 329.2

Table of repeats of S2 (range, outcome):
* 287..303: 392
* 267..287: 399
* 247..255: 327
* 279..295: 439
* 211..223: 343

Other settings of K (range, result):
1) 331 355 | 193.2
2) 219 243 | 329.2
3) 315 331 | 171.4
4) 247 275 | 314.9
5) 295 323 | 206.1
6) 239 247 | 320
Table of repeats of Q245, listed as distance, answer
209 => 332.1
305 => 293.7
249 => 338.4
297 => 369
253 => 314.9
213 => 362.9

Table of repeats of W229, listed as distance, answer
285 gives 440.2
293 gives 429.7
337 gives 229.2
